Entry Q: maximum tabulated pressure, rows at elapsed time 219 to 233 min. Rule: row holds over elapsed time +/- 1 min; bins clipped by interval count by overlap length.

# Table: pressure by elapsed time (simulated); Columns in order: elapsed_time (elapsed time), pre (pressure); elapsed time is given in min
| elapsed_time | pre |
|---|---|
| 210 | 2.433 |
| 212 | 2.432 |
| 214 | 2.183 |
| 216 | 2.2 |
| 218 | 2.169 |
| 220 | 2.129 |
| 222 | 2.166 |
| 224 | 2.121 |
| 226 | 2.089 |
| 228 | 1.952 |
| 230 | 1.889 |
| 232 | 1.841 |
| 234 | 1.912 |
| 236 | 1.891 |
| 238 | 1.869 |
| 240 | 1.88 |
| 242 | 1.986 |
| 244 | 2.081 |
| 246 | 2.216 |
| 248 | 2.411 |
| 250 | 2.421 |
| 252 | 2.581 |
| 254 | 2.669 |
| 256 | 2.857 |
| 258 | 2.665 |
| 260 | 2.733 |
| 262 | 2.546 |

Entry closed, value 2.166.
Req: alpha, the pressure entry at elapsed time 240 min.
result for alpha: 1.88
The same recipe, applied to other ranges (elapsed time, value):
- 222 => 2.166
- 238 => 1.869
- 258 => 2.665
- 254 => 2.669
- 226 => 2.089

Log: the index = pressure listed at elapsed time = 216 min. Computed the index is 2.2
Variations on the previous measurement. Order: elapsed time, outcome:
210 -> 2.433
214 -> 2.183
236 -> 1.891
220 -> 2.129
